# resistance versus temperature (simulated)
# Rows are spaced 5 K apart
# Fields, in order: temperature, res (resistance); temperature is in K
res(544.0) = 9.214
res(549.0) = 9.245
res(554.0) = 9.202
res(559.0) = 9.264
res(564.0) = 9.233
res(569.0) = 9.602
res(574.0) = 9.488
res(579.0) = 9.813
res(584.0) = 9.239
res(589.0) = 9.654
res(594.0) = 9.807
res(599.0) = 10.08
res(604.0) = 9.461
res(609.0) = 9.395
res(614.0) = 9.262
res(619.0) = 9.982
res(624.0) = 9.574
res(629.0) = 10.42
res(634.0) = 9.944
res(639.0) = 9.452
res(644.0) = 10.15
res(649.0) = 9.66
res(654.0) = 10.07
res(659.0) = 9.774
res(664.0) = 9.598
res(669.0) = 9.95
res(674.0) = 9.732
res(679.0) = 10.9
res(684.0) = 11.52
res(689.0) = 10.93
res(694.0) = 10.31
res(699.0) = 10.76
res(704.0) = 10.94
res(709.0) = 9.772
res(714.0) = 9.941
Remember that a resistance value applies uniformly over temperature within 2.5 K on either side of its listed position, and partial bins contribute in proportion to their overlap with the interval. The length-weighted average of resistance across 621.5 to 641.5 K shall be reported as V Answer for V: 9.85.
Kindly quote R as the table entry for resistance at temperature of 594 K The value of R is 9.807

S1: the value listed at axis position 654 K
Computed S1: 10.07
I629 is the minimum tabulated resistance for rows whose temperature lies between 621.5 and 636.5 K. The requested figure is 9.574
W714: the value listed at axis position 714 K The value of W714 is 9.941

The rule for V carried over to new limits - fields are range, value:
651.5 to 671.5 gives 9.85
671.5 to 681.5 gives 10.3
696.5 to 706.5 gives 10.8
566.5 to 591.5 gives 9.56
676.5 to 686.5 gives 11.2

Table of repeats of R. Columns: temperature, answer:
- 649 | 9.66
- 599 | 10.08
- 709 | 9.772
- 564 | 9.233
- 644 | 10.15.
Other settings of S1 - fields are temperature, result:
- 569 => 9.602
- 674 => 9.732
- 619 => 9.982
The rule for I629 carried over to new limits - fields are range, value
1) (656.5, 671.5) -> 9.598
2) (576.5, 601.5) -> 9.239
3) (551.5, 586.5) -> 9.202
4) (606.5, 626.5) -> 9.262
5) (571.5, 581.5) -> 9.488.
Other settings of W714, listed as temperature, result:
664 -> 9.598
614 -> 9.262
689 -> 10.93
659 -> 9.774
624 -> 9.574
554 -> 9.202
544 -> 9.214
